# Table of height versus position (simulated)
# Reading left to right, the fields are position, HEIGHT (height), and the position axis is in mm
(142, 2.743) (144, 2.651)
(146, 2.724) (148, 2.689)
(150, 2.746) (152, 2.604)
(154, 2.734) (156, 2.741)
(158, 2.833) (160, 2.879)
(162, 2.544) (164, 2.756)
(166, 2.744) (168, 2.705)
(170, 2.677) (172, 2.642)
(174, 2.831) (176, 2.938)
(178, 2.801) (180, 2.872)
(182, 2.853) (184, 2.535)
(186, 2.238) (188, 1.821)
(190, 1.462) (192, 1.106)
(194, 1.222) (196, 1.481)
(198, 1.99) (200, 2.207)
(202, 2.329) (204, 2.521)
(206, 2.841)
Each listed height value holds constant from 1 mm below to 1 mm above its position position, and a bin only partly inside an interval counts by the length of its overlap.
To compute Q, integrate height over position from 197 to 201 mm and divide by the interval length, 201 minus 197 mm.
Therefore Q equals 2.1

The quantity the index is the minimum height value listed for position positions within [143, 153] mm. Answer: 2.604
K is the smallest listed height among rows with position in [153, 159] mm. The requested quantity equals 2.734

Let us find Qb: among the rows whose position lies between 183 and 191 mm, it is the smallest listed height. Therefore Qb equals 1.462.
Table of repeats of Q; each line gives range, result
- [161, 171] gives 2.69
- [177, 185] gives 2.77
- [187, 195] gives 1.4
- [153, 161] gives 2.8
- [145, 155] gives 2.7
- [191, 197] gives 1.27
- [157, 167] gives 2.75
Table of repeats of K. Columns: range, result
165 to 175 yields 2.642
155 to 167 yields 2.544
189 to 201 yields 1.106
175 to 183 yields 2.801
